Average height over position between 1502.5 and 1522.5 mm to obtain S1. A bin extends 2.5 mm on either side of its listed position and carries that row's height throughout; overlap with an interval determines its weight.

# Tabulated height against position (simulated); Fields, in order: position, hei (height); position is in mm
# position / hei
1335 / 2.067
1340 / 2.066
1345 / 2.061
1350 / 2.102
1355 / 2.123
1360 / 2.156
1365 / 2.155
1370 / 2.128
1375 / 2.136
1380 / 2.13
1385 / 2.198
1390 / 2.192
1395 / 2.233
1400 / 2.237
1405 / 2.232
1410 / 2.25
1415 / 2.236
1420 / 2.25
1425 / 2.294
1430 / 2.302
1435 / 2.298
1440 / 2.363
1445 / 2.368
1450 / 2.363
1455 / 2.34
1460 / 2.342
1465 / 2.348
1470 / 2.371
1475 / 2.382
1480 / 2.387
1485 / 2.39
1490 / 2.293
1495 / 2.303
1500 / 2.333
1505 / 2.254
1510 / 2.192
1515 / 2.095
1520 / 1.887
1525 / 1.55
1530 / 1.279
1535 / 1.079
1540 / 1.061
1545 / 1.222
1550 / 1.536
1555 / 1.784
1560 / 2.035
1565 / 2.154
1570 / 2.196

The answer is 2.11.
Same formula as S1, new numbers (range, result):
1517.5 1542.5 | 1.37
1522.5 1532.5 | 1.41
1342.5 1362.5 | 2.11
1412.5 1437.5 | 2.28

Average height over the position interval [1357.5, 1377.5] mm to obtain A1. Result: 2.14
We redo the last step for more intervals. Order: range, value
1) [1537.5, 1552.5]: 1.27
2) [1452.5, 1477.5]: 2.36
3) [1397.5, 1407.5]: 2.23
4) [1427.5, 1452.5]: 2.34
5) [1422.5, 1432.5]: 2.3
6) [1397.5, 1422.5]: 2.24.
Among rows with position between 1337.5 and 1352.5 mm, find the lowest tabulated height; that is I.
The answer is 2.061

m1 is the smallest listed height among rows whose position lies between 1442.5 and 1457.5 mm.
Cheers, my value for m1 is 2.34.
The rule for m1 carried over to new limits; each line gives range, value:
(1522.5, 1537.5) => 1.079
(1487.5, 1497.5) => 2.293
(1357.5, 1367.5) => 2.155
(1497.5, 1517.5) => 2.095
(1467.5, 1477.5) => 2.371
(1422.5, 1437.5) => 2.294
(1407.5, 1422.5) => 2.236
